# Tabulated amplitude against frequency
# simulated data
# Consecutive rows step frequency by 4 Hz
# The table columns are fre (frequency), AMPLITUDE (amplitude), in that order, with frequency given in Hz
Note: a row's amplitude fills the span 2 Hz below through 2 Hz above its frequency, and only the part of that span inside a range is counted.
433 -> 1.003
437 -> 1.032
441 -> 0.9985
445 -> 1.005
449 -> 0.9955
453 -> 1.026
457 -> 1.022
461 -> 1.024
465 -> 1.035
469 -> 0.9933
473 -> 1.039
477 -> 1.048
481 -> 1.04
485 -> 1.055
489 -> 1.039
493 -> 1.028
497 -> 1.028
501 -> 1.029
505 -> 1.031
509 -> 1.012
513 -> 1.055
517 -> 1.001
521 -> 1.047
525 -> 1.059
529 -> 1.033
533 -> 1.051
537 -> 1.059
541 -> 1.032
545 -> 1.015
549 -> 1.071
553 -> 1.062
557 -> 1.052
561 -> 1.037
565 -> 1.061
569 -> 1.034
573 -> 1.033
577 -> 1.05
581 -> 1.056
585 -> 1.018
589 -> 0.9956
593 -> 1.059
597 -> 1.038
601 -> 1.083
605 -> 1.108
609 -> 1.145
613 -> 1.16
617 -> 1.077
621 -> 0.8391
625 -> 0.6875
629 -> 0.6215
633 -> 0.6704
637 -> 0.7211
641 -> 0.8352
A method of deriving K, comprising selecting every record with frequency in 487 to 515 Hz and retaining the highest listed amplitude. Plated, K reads 1.055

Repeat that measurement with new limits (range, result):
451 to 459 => 1.026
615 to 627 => 1.077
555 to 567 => 1.061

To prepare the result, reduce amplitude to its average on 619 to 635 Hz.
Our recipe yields 0.705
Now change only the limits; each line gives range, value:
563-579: 1.04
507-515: 1.03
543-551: 1.04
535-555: 1.05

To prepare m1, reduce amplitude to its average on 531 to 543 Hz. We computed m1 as 1.05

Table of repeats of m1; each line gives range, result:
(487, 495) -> 1.03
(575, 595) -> 1.04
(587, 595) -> 1.03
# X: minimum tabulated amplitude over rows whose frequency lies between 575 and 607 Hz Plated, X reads 0.9956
